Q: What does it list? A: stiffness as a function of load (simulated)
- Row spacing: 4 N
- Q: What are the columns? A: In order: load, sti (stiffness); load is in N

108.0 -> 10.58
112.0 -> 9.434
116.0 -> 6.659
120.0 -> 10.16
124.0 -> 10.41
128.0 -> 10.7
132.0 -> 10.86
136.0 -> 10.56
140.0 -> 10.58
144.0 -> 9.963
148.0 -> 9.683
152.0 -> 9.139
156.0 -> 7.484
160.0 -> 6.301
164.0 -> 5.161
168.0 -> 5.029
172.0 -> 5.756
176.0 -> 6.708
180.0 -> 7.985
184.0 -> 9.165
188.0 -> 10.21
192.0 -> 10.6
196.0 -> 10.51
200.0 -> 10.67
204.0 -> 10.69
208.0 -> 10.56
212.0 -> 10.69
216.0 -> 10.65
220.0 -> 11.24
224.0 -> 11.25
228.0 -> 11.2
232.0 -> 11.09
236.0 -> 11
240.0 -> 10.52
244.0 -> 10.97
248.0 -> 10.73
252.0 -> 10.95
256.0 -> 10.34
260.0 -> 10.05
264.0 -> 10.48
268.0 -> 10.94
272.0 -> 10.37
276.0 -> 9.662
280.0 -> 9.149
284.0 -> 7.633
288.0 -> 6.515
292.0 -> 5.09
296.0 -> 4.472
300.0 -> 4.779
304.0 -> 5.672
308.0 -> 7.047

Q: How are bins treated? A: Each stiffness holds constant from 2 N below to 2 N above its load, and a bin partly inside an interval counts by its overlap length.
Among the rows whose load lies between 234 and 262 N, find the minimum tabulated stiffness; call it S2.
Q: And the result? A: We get 10.05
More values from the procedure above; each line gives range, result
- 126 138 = 10.56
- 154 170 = 5.029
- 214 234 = 10.65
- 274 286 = 7.633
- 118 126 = 10.16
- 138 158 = 7.484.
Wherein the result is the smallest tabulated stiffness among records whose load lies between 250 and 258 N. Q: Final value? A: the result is 10.34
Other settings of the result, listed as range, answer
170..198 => 5.756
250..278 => 9.662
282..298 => 4.472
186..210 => 10.21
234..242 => 10.52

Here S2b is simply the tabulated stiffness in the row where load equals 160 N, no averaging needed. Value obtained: 6.301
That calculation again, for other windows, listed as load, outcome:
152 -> 9.139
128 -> 10.7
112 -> 9.434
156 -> 7.484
